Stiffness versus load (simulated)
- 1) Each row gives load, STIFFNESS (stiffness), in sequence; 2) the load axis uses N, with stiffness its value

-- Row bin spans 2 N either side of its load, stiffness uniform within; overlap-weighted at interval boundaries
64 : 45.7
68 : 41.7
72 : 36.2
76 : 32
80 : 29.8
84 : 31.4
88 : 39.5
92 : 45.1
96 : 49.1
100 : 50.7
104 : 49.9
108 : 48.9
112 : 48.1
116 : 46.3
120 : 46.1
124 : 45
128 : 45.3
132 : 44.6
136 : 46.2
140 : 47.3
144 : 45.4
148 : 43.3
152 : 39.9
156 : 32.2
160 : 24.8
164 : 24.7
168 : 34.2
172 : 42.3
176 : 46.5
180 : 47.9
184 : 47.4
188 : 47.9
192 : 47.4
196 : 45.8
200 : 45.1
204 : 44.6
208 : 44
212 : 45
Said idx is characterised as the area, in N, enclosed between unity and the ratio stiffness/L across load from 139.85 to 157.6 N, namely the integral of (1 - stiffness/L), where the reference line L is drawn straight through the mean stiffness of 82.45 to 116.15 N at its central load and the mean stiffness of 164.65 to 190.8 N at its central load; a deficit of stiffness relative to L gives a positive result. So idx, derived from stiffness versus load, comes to 1.2 N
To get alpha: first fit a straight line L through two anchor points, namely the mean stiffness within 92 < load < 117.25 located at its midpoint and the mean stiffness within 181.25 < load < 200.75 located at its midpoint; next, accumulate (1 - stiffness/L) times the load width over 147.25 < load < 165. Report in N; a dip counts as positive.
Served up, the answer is 5.5 N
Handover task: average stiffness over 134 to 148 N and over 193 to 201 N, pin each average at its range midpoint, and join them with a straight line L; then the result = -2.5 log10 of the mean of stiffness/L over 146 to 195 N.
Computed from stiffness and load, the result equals 0.147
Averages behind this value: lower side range 45.9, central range 40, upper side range 45.7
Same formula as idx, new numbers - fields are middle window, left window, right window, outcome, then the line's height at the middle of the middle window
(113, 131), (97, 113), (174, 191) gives 1.20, 49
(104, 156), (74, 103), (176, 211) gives -3.42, 42.5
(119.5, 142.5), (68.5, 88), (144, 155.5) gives -3.87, 39.1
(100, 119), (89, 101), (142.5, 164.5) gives -1.71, 44.4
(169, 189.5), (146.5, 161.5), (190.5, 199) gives -1.78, 42.1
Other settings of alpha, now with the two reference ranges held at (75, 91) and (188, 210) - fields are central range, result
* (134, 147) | -2.07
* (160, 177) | 3.08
